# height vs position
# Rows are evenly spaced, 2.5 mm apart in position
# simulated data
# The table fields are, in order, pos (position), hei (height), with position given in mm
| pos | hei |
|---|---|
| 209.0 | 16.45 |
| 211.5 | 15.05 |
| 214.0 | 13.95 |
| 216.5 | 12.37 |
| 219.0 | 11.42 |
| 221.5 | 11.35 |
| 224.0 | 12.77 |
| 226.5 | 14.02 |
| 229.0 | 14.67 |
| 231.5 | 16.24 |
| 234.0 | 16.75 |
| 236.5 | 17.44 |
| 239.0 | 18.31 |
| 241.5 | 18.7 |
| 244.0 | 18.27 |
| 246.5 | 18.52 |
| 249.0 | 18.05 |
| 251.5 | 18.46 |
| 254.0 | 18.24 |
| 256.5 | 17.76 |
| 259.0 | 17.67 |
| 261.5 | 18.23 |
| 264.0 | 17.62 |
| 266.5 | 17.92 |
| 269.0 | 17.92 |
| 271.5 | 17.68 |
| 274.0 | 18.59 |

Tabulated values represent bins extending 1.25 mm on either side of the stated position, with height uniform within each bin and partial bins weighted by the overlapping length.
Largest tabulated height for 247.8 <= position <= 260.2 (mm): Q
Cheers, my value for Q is 18.46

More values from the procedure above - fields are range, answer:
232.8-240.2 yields 18.31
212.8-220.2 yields 13.95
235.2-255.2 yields 18.7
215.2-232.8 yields 16.24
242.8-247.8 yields 18.52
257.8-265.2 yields 18.23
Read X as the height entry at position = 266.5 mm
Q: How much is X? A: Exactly 17.92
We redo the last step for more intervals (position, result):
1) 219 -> 11.42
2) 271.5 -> 17.68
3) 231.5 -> 16.24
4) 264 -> 17.62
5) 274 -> 18.59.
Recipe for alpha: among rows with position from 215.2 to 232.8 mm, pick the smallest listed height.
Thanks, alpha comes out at 11.35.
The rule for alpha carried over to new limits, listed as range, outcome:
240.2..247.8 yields 18.27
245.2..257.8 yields 17.76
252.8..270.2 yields 17.62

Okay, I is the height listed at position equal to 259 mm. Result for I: 17.67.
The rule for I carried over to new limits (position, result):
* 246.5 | 18.52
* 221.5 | 11.35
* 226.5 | 14.02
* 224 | 12.77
